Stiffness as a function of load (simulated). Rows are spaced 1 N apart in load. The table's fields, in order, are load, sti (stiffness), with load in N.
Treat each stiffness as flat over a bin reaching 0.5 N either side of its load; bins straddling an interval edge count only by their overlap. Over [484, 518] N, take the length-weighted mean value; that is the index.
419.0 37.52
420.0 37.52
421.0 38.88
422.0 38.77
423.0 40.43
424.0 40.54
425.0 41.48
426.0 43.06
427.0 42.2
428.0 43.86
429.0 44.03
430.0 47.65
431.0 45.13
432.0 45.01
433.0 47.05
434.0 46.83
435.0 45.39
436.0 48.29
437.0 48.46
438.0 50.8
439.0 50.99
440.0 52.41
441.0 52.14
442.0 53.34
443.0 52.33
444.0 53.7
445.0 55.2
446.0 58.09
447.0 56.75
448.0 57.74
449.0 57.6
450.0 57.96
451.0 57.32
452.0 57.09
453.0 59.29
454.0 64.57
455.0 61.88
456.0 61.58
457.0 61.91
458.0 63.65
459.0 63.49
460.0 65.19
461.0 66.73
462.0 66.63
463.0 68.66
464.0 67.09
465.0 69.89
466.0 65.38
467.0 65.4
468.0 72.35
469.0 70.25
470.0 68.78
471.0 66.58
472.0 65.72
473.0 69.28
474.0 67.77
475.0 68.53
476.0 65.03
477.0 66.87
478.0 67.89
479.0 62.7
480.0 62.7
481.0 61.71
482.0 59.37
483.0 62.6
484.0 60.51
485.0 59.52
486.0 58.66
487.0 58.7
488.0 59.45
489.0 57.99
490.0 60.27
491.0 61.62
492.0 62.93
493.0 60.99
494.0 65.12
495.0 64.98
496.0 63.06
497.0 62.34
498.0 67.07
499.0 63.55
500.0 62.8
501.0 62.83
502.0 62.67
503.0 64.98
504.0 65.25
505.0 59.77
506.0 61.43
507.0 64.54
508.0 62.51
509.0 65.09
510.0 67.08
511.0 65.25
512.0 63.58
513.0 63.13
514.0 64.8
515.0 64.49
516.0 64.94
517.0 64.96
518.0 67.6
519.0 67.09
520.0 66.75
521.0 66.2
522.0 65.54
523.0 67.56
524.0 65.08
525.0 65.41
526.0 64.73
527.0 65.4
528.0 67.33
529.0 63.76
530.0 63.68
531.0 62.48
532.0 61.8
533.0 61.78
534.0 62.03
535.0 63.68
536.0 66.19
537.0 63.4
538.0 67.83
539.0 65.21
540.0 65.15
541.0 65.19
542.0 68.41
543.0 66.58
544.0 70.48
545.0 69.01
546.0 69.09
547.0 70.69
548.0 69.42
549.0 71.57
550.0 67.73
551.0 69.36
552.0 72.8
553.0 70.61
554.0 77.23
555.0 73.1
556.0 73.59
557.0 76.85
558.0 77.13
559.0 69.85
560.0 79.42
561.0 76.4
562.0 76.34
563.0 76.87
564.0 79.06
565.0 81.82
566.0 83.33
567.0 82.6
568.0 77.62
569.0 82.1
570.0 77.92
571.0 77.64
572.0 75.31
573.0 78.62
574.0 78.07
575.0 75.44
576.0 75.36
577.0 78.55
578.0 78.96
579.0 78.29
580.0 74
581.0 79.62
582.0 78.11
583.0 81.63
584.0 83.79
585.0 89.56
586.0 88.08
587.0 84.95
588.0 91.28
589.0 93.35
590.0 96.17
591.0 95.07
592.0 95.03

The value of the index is 63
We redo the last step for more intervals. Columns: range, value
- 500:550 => 65.4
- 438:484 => 62.1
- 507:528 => 65.4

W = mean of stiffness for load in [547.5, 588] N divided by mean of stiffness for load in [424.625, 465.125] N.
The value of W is 1.42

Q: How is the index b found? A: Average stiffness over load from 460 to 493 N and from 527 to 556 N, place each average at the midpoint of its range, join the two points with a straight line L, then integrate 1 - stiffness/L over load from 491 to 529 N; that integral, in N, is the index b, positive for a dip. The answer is 0.88 N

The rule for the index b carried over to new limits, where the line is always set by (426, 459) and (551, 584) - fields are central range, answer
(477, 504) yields 0.0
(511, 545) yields 2.1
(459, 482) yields -3.2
